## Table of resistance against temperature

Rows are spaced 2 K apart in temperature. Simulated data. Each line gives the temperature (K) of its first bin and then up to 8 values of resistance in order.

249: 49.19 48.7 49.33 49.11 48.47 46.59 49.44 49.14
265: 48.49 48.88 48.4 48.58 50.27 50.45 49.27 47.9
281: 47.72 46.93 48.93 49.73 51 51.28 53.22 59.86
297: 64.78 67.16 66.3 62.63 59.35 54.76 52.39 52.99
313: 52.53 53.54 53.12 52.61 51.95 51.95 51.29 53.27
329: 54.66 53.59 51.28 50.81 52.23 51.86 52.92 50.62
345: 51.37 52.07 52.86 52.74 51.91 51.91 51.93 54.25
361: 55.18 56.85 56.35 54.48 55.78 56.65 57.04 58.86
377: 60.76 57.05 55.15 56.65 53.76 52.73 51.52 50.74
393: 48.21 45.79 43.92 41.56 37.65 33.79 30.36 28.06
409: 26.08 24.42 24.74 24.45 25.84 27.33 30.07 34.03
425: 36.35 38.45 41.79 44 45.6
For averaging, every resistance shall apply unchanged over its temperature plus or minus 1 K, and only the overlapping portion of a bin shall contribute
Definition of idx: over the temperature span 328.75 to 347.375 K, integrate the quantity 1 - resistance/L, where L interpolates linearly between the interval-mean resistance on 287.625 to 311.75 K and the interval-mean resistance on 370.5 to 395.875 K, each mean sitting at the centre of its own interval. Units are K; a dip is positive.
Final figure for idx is 1.38 K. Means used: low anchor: 57.9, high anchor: 54.2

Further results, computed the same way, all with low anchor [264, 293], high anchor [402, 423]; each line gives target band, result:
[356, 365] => -4.6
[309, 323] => -3.1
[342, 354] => -4.3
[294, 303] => -3.6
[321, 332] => -3.0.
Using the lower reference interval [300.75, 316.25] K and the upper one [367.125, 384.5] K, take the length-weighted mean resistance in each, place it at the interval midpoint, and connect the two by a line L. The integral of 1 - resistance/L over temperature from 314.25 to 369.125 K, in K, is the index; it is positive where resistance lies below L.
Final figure 3.60 K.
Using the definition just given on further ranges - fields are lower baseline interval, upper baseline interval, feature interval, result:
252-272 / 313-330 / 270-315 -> -2.82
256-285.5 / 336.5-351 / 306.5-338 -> -1.01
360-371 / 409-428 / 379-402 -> -3.05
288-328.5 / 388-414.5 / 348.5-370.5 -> -4.18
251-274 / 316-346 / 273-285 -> 0.23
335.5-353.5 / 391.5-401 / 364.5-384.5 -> -3.87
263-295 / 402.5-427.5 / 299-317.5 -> -4.77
